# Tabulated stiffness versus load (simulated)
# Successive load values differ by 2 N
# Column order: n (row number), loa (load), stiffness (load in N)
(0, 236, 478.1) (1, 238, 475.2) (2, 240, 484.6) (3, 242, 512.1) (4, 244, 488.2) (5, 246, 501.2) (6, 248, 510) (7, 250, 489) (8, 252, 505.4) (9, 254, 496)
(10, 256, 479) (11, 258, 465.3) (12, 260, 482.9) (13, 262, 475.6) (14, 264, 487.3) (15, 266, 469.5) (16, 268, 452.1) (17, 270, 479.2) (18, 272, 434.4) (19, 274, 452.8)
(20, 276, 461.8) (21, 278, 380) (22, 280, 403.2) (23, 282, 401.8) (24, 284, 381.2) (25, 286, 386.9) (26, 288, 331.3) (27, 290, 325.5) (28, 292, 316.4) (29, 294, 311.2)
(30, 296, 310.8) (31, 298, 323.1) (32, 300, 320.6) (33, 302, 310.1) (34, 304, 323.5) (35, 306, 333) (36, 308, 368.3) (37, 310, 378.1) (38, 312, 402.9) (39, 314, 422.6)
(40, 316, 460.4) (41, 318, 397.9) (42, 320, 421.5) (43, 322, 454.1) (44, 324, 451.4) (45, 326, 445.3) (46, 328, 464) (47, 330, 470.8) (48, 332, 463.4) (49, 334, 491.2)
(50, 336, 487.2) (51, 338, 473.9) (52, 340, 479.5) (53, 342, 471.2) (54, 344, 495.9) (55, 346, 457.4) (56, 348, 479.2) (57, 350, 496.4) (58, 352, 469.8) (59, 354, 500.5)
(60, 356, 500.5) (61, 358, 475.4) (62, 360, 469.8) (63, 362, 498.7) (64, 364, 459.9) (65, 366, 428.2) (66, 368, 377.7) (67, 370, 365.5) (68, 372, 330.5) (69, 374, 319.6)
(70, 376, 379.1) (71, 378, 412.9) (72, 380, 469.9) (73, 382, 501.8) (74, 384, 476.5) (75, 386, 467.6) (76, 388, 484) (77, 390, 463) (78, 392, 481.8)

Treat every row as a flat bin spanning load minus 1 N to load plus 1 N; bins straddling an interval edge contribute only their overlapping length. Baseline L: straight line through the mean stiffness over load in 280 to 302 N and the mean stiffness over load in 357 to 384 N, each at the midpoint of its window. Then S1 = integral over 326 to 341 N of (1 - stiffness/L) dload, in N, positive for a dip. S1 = -3.4 N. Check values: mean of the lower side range 342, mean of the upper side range 424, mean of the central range 474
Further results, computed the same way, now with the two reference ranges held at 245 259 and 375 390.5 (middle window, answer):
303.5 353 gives 2.9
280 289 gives 2.0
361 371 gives 0.8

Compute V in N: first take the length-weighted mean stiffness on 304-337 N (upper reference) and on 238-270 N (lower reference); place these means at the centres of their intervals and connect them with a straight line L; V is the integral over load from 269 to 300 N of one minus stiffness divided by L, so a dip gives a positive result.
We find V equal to 5.56 N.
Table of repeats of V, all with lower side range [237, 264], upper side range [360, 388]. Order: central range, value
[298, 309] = 3.1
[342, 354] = -1.1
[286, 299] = 4.0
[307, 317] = 1.1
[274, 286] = 1.7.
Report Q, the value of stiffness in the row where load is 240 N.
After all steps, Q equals 484.6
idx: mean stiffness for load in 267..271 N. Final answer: 466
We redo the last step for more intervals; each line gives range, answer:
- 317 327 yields 434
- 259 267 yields 479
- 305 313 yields 371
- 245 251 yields 500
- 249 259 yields 487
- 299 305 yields 318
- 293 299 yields 315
